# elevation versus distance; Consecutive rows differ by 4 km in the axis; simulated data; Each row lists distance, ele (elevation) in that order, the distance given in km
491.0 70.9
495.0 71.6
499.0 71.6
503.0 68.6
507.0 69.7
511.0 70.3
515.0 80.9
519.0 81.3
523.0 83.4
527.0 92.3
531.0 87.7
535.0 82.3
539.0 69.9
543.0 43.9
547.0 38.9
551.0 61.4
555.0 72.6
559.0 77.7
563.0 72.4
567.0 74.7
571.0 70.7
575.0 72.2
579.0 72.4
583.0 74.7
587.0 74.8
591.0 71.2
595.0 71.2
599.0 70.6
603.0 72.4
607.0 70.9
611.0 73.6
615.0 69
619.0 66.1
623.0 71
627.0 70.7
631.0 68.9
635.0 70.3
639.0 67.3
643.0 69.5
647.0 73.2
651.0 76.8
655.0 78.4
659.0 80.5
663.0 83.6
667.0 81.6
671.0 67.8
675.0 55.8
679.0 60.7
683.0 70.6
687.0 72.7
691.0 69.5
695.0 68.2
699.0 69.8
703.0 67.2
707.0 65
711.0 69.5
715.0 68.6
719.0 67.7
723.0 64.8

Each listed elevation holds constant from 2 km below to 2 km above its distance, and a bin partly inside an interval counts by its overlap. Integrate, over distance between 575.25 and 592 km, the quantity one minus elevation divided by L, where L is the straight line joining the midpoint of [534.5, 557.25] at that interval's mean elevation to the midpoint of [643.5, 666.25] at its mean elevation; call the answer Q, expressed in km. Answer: -1.7 km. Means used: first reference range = 60.3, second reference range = 78.1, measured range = 73.3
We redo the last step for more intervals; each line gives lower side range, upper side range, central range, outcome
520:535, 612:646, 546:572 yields 4.2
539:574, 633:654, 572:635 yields -2.6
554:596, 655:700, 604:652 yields 1.1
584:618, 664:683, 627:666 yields -2.9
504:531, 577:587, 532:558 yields 4.8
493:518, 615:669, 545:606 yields 2.6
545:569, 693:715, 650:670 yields -3.6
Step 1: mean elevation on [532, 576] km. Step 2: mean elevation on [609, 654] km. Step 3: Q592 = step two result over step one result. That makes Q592 1.1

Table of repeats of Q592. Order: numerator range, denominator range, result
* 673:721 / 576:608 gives 0.93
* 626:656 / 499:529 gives 0.92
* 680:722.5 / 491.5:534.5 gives 0.88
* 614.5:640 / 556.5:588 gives 0.94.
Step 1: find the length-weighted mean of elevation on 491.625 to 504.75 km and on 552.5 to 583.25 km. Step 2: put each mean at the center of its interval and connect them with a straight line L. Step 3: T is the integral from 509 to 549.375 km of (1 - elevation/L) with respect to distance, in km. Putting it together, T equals -0.7 km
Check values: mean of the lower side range 70.7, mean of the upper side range 73.2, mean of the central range 73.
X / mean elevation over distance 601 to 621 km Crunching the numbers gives 70.4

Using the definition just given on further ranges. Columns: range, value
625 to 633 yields 69.8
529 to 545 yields 71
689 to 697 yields 68.8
